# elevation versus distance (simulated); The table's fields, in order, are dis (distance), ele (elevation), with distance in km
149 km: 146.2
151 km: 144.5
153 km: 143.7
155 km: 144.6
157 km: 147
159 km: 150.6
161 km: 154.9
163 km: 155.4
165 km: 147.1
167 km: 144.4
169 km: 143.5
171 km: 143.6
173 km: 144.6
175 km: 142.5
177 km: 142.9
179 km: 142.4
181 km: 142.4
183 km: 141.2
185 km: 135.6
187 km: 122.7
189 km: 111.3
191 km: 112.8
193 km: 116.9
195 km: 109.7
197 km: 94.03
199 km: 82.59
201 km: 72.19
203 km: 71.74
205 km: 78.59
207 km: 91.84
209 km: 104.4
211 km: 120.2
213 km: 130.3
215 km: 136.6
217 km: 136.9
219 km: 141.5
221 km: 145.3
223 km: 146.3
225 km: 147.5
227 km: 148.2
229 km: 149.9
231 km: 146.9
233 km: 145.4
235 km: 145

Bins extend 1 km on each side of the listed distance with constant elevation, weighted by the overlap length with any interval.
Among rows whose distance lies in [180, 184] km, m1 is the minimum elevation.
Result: 141.2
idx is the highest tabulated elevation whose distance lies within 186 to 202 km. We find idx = 122.7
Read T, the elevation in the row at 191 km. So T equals 112.8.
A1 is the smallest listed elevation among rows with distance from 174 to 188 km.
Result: 122.7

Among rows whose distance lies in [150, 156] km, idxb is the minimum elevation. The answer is 143.7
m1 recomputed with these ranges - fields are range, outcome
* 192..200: 82.59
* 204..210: 78.59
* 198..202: 72.19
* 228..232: 146.9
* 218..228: 141.5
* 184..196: 109.7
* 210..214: 120.2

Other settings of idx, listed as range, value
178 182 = 142.4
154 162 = 154.9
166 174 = 144.6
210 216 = 136.6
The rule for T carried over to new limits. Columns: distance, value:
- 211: 120.2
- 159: 150.6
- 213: 130.3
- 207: 91.84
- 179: 142.4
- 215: 136.6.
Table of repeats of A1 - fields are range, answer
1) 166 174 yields 143.5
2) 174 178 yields 142.5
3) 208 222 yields 104.4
